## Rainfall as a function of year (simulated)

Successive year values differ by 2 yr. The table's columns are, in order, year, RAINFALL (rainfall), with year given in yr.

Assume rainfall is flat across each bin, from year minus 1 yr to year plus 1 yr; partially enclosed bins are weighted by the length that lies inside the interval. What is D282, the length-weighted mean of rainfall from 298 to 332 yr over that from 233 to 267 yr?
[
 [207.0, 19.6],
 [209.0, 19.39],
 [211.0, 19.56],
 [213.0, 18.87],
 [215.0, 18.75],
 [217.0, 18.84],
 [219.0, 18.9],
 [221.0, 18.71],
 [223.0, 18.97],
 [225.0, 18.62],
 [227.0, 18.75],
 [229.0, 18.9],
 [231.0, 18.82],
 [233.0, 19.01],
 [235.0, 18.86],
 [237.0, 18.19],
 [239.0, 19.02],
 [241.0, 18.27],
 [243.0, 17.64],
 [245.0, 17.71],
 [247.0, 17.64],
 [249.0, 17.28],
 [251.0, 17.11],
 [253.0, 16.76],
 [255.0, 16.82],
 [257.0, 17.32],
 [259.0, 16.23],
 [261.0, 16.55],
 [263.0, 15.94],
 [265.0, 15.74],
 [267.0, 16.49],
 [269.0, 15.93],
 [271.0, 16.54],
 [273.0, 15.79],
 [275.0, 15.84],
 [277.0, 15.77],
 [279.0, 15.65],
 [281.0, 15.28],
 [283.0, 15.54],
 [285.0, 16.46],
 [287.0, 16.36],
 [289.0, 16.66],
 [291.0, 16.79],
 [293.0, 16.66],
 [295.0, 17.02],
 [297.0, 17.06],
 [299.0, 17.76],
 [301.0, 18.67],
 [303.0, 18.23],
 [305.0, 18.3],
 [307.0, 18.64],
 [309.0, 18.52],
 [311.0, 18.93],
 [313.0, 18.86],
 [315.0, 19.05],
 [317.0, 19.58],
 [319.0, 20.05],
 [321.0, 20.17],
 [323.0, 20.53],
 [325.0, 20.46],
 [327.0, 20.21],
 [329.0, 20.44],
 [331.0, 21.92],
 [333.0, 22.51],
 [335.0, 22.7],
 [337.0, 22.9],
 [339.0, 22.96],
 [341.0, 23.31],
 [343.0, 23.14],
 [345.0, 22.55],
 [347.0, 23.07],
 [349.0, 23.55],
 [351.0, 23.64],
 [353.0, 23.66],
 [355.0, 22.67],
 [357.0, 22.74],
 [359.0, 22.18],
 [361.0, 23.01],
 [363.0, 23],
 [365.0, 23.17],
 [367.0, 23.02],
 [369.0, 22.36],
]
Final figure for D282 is 1.12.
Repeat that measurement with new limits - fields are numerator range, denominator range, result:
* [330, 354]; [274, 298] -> 1.41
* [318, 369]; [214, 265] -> 1.24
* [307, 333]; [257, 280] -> 1.24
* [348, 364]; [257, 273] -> 1.42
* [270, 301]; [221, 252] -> 0.90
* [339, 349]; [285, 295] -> 1.39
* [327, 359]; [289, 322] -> 1.24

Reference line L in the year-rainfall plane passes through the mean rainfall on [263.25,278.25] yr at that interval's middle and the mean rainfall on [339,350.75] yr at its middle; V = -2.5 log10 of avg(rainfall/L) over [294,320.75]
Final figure 0.06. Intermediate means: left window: 16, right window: 23.1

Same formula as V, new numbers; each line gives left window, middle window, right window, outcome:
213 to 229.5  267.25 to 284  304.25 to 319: 0.19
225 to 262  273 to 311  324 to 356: 0.19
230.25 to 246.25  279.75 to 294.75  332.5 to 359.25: 0.25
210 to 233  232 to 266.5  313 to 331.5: 0.11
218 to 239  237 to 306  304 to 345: 0.16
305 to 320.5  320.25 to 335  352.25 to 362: -0.04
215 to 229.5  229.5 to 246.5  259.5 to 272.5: -0.03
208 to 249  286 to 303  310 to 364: 0.19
